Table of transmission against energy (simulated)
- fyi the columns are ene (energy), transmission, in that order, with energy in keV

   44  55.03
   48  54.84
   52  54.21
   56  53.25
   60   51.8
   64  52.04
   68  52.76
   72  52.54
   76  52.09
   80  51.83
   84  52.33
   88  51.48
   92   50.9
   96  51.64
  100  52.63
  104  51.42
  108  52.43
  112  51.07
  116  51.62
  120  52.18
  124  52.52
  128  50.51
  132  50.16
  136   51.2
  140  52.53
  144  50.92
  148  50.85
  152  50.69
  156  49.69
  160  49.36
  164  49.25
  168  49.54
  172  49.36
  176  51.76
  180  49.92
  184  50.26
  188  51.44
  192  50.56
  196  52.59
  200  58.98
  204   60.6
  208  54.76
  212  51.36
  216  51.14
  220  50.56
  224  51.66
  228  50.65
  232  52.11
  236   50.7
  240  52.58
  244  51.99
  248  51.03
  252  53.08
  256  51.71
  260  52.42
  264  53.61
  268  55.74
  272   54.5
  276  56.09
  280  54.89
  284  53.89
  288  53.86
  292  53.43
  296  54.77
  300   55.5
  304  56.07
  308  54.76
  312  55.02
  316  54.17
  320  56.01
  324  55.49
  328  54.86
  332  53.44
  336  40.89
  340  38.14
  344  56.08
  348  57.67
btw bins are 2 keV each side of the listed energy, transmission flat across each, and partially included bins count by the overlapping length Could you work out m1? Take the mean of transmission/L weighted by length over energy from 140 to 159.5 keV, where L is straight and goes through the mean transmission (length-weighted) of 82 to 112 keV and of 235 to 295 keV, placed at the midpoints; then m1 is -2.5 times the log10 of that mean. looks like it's 0.03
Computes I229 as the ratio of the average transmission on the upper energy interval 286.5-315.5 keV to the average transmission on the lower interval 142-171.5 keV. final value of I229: 1.1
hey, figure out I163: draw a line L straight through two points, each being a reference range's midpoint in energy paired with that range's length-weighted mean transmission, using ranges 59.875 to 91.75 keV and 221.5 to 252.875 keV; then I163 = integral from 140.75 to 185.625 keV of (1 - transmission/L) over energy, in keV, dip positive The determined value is 1.4 keV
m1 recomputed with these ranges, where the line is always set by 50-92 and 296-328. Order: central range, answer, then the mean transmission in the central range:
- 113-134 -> 0.033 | 51.4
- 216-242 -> 0.059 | 51.4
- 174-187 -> 0.062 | 50.7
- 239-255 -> 0.048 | 52.1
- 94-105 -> 0.016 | 51.9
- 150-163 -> 0.074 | 49.9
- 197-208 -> -0.083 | 58.2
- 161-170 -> 0.086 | 49.4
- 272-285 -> -0.003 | 55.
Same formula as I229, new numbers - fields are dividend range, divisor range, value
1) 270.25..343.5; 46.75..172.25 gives 1.03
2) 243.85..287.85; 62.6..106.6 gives 1.03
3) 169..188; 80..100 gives 0.97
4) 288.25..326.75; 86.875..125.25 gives 1.06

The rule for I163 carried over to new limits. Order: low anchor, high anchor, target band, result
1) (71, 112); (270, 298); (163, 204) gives 1.0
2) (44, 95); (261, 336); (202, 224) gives 0.1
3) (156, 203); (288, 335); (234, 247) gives 0.3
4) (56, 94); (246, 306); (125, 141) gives 0.5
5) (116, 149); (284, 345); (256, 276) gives -0.6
